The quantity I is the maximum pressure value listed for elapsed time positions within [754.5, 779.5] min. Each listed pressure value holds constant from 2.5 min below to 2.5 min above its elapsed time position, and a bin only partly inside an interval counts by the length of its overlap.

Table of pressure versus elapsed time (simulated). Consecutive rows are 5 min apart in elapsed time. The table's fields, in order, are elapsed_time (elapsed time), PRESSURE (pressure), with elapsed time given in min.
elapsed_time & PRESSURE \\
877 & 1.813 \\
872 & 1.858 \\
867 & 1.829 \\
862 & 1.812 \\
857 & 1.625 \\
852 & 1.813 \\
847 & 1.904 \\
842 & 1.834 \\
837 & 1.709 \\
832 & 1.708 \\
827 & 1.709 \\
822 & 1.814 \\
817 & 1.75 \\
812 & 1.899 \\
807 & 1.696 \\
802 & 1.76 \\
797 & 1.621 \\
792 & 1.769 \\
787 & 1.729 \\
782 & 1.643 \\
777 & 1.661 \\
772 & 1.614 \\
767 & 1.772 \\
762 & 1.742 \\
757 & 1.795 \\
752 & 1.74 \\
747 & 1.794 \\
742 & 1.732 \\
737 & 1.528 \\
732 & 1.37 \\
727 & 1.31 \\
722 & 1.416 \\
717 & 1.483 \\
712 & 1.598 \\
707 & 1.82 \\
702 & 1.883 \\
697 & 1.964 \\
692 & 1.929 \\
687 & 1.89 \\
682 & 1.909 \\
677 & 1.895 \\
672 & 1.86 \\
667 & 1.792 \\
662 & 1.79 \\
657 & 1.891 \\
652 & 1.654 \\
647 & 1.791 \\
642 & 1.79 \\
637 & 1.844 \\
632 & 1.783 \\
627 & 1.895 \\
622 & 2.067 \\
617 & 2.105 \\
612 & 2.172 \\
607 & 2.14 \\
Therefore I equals 1.795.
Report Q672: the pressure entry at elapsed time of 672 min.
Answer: 1.86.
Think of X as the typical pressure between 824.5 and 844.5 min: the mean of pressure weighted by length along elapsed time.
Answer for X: 1.74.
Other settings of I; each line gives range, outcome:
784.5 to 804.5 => 1.769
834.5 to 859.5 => 1.904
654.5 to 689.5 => 1.909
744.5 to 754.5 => 1.794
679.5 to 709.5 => 1.964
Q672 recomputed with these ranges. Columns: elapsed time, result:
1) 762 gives 1.742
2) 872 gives 1.858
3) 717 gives 1.483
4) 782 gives 1.643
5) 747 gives 1.794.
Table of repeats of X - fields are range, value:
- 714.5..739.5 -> 1.42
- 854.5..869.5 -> 1.76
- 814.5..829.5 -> 1.76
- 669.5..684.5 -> 1.89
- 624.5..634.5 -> 1.84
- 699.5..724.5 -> 1.64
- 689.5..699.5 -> 1.95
